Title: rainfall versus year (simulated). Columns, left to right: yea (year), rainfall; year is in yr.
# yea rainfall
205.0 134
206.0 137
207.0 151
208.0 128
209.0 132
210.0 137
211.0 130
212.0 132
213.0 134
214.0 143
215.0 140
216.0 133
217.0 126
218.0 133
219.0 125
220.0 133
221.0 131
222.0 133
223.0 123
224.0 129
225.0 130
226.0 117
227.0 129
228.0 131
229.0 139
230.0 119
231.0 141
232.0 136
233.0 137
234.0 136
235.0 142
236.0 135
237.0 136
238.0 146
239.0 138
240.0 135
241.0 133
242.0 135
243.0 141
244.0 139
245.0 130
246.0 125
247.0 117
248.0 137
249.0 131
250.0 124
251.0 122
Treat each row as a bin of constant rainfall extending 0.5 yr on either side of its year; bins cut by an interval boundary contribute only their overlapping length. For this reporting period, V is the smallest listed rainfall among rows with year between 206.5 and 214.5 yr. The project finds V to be 128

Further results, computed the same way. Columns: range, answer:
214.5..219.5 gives 125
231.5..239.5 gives 135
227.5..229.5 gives 131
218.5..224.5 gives 123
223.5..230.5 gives 117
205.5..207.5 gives 137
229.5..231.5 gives 119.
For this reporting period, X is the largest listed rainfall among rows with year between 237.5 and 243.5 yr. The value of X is 146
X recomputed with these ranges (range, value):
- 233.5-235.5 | 142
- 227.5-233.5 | 141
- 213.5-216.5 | 143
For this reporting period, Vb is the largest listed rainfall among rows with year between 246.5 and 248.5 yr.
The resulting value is 137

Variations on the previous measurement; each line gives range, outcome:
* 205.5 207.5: 151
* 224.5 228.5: 131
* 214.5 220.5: 140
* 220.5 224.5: 133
